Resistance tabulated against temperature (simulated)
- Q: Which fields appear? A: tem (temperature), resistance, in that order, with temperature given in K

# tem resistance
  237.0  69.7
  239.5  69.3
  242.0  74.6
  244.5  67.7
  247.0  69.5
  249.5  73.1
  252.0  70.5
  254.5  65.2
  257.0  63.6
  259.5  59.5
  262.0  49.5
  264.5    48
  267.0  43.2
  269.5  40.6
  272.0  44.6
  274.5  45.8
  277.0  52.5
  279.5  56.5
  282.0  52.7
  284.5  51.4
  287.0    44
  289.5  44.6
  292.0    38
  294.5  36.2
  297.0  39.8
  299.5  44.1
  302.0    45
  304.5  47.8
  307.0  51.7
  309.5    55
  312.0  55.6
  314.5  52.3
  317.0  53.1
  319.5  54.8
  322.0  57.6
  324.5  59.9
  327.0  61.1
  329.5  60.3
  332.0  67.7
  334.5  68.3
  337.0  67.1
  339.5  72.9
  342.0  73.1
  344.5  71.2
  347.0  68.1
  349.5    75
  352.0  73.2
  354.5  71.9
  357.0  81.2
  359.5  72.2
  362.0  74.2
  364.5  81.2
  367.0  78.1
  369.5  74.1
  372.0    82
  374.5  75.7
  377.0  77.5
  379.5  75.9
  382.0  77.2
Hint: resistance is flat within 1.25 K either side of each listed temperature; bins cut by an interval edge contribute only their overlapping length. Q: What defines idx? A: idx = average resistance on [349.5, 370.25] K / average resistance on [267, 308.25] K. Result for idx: 1.7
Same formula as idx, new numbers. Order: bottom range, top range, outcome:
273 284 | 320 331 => 1.15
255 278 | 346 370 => 1.50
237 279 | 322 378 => 1.22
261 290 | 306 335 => 1.21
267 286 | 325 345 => 1.38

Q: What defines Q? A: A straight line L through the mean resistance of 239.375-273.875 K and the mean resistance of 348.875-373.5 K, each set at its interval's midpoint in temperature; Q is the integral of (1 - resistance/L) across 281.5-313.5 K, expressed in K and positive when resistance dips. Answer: 9.5 K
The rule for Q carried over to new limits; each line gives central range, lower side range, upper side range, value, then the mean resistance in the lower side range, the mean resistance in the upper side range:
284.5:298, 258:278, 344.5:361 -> 3.3 K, 48.1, 73.4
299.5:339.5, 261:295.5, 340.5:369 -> 2.9 K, 46.3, 74.5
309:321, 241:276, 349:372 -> 2.4 K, 58.1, 76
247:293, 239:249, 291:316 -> 5.7 K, 70.6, 46.7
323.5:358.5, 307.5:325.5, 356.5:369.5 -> -1.5 K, 55.3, 76.8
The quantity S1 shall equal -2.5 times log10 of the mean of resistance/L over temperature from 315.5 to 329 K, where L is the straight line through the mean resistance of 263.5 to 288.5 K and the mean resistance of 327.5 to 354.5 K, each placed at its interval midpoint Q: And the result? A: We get 0.108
